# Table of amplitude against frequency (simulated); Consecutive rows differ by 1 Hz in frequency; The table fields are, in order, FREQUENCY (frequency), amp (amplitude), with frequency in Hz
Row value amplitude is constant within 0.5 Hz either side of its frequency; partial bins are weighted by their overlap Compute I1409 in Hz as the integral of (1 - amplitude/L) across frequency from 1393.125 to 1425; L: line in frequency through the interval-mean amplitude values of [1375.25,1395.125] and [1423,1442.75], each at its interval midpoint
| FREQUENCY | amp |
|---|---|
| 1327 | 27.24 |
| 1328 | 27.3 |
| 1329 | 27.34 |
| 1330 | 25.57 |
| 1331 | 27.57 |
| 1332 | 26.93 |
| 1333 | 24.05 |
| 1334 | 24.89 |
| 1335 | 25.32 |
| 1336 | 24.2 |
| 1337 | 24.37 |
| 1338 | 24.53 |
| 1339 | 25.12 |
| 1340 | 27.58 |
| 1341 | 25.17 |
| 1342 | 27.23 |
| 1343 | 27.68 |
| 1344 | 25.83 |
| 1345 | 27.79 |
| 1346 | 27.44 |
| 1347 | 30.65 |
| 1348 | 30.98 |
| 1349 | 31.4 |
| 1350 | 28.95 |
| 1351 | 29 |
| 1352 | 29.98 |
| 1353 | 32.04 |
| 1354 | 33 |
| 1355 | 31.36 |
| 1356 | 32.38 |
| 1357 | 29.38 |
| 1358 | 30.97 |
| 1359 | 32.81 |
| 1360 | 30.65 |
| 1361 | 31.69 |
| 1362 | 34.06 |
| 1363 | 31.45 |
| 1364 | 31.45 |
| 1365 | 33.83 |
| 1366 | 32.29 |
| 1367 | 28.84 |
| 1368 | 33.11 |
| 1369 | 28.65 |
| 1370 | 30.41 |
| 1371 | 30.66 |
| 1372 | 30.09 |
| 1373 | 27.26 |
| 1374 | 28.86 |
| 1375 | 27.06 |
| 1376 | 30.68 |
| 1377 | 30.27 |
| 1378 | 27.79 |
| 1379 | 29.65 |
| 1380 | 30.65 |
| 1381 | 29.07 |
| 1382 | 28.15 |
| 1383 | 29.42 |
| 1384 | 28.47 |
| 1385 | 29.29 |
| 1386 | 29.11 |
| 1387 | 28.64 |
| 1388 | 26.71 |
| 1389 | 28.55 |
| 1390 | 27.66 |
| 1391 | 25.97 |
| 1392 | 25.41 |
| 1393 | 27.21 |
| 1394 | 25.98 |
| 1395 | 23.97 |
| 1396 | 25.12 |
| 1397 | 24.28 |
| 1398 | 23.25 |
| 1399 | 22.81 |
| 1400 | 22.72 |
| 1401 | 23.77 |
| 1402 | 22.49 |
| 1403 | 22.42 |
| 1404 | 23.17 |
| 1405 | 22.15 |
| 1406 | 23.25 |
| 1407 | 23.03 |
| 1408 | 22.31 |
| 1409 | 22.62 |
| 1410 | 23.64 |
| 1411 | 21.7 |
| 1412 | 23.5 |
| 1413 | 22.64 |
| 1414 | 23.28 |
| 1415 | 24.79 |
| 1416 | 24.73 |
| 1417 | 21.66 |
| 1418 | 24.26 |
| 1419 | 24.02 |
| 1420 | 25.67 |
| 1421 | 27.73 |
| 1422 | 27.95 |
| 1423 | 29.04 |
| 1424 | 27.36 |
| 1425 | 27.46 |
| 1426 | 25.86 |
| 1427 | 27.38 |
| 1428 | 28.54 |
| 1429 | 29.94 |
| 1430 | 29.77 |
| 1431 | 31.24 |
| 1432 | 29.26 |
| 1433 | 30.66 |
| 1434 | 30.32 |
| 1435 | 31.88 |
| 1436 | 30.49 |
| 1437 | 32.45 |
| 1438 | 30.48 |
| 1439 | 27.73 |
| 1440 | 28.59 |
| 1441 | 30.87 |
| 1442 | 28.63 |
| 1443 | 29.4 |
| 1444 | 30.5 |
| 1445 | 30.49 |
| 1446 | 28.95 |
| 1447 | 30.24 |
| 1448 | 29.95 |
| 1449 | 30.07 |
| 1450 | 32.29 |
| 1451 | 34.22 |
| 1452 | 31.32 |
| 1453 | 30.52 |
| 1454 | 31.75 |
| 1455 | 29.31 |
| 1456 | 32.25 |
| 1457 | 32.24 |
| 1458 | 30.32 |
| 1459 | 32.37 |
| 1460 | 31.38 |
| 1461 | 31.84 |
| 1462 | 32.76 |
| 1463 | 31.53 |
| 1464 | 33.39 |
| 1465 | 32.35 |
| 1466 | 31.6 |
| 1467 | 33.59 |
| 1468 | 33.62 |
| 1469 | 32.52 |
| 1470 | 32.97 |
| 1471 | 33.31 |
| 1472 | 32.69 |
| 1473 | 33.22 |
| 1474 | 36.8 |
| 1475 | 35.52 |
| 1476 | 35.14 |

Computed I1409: 5.2 Hz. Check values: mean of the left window 28.2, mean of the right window 29.4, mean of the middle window 24.1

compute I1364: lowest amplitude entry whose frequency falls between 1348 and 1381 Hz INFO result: 27.06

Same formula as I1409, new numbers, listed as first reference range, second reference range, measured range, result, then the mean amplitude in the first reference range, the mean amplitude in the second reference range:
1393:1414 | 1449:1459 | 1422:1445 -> -1.0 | 23.3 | 31.5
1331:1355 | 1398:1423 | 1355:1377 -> -3.7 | 27.6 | 23.7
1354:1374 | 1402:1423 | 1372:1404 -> 0.8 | 31.1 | 23.8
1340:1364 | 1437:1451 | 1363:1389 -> 0.4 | 30.1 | 30.1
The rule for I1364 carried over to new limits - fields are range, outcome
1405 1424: 21.66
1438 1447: 27.73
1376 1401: 22.72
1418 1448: 24.02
